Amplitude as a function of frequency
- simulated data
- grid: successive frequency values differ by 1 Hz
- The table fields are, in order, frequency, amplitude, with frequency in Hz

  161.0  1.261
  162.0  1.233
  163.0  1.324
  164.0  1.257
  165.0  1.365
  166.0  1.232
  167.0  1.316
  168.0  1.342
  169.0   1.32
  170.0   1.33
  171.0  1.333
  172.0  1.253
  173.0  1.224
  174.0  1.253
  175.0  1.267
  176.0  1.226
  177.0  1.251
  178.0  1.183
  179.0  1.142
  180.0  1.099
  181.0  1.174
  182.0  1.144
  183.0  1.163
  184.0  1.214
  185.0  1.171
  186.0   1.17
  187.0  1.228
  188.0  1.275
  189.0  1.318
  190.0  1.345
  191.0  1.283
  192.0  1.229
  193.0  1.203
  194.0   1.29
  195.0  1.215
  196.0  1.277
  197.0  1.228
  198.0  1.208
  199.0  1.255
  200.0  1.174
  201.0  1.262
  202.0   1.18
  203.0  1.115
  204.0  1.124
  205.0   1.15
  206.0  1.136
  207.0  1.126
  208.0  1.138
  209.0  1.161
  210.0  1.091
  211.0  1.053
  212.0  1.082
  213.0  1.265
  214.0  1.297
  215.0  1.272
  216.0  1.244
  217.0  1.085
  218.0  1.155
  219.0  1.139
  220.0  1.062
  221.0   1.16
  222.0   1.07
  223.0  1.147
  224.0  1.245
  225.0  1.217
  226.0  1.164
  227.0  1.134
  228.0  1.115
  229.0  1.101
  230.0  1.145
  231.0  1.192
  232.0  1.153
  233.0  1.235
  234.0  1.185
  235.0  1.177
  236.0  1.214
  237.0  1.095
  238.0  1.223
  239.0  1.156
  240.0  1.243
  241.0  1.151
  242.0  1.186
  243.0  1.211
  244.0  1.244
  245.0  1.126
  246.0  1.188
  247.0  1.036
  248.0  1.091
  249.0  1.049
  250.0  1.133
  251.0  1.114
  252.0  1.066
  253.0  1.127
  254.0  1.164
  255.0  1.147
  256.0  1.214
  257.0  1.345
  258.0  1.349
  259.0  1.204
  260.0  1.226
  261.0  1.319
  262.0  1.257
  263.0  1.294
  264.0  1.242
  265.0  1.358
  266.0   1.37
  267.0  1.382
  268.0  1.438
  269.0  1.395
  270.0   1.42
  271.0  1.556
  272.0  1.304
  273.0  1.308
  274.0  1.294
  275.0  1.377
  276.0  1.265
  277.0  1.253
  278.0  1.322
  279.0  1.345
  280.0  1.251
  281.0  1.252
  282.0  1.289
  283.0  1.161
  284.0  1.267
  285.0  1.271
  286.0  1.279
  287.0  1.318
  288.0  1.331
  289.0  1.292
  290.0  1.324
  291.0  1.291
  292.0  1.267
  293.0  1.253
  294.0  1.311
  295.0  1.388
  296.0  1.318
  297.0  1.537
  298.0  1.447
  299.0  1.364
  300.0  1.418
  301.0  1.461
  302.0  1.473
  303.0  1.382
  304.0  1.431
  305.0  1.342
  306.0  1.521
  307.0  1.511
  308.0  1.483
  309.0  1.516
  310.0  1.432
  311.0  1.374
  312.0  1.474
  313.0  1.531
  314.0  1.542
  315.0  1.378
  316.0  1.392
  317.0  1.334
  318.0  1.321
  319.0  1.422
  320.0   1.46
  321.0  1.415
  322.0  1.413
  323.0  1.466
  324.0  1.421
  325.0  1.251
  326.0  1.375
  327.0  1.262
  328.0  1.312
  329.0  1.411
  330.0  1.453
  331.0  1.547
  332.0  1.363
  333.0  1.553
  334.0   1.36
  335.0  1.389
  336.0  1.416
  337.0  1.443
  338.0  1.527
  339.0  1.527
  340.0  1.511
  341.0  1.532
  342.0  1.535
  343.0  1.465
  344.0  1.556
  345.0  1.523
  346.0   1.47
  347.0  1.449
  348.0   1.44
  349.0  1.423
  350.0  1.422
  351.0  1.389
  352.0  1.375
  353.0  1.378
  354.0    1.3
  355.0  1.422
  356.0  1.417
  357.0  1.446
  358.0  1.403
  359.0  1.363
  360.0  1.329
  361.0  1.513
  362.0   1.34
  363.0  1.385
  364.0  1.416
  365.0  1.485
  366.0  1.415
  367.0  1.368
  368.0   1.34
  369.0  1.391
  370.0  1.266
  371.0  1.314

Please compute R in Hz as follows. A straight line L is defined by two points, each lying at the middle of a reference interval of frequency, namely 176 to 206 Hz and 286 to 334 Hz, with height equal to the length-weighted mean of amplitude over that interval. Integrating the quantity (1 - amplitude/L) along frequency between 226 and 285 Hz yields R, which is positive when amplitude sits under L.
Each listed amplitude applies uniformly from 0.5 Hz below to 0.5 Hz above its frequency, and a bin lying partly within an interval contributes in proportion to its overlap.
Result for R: 3.7 Hz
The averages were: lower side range 1.21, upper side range 1.4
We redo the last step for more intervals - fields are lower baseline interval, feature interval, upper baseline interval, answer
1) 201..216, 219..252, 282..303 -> 1.8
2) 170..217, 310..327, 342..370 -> -0.5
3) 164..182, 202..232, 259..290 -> 3.0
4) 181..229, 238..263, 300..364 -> 1.7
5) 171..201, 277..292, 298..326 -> 1.1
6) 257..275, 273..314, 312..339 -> 0.4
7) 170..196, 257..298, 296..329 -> 1.5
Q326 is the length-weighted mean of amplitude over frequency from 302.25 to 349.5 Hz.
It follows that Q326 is 1.44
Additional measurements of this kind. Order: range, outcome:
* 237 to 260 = 1.17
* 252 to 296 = 1.3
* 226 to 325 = 1.3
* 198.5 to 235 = 1.16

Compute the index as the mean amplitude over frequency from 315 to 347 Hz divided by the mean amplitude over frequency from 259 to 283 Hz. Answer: 1.08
